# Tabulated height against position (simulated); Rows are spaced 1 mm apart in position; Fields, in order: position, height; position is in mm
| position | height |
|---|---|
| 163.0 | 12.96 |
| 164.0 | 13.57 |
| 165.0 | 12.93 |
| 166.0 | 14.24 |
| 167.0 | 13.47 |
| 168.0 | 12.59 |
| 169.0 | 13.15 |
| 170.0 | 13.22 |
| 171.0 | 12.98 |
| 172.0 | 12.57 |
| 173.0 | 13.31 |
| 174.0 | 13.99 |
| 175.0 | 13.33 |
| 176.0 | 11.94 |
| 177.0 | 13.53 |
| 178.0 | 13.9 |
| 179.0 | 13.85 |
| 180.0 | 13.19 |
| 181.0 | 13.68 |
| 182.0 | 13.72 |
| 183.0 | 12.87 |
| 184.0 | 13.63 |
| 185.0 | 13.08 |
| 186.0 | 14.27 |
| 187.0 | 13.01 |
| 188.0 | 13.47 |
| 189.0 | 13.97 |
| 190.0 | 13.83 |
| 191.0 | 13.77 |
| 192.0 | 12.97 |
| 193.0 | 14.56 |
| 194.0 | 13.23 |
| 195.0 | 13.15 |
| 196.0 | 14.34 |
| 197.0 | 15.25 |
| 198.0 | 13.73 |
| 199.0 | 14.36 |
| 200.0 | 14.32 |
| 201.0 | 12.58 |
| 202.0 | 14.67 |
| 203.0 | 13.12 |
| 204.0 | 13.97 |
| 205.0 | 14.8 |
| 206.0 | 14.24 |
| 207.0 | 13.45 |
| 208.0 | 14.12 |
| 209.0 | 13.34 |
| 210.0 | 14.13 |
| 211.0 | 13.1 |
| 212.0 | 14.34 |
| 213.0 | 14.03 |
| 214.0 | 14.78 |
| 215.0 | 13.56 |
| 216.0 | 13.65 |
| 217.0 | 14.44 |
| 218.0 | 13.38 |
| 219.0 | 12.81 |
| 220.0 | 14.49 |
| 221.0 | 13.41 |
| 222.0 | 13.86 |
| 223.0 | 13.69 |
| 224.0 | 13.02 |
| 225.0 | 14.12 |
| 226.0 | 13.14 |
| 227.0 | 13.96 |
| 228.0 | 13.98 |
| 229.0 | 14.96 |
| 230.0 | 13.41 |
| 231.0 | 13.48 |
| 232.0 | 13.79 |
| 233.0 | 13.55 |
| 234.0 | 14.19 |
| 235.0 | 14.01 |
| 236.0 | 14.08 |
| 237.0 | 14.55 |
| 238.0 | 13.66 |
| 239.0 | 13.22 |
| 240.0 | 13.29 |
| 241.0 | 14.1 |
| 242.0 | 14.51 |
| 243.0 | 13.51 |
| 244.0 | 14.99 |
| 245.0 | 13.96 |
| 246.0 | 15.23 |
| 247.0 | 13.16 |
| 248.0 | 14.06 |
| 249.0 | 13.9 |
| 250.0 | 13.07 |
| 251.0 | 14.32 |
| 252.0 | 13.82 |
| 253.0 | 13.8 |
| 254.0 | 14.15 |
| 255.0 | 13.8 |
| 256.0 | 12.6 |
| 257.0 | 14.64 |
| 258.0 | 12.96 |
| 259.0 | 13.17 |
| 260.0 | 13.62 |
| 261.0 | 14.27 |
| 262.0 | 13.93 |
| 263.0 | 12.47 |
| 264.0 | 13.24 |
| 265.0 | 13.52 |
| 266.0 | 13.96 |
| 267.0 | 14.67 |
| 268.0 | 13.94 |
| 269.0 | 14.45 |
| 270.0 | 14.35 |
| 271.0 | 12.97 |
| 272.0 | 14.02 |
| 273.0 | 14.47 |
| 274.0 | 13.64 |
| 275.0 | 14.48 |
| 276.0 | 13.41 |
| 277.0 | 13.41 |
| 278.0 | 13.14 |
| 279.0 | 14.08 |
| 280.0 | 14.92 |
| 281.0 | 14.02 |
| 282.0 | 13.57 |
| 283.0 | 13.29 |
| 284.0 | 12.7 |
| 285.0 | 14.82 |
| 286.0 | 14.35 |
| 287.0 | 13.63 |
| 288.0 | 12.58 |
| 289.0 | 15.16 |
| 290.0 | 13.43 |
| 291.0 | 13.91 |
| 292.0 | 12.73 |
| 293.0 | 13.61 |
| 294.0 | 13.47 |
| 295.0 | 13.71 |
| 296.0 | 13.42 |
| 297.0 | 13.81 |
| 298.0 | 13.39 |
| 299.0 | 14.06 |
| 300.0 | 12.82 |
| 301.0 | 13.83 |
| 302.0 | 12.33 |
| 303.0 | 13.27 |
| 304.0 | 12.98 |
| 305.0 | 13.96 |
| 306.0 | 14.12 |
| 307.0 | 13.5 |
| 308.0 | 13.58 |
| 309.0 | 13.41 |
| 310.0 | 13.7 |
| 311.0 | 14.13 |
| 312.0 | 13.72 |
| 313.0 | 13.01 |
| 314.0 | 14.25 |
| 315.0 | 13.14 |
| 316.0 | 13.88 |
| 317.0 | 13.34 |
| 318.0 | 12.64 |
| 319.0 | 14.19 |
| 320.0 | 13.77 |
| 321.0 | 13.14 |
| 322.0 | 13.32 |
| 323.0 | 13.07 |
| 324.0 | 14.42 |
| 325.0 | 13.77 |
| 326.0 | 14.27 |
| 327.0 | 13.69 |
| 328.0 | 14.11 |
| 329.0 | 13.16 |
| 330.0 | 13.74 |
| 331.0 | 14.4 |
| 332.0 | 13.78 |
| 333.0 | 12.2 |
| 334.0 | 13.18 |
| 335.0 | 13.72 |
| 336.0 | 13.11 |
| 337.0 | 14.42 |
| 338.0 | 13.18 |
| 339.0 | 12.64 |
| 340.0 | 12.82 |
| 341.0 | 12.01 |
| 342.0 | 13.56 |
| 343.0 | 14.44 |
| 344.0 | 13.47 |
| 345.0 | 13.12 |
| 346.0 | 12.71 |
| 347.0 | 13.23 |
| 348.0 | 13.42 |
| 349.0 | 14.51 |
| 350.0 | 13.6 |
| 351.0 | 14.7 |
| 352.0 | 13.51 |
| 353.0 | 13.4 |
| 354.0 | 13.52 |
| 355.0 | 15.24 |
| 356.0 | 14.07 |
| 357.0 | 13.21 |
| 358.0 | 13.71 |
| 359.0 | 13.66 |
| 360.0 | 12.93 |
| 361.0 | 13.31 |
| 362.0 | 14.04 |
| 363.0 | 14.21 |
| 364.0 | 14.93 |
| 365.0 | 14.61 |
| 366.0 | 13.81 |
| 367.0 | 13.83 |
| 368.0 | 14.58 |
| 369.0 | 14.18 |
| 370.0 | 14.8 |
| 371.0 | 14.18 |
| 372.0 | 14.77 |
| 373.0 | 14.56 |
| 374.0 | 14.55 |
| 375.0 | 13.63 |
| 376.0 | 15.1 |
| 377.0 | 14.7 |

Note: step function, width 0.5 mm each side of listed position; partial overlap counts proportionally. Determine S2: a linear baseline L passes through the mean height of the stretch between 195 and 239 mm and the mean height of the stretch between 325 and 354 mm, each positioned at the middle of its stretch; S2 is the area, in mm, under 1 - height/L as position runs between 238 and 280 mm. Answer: -0.2 mm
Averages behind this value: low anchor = 13.9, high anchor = 13.5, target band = 13.8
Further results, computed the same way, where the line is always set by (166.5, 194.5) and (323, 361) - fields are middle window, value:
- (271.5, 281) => -0.3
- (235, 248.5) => -0.6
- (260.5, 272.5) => -0.3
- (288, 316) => -0.1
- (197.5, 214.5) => -0.7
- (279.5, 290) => -0.3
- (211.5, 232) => -0.6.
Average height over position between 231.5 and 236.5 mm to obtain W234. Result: 13.9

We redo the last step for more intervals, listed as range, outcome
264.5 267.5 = 14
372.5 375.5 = 14.2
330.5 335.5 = 13.5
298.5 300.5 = 13.4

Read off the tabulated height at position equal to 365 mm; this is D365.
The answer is 14.61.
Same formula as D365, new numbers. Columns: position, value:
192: 12.97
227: 13.96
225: 14.12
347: 13.23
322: 13.32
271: 12.97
